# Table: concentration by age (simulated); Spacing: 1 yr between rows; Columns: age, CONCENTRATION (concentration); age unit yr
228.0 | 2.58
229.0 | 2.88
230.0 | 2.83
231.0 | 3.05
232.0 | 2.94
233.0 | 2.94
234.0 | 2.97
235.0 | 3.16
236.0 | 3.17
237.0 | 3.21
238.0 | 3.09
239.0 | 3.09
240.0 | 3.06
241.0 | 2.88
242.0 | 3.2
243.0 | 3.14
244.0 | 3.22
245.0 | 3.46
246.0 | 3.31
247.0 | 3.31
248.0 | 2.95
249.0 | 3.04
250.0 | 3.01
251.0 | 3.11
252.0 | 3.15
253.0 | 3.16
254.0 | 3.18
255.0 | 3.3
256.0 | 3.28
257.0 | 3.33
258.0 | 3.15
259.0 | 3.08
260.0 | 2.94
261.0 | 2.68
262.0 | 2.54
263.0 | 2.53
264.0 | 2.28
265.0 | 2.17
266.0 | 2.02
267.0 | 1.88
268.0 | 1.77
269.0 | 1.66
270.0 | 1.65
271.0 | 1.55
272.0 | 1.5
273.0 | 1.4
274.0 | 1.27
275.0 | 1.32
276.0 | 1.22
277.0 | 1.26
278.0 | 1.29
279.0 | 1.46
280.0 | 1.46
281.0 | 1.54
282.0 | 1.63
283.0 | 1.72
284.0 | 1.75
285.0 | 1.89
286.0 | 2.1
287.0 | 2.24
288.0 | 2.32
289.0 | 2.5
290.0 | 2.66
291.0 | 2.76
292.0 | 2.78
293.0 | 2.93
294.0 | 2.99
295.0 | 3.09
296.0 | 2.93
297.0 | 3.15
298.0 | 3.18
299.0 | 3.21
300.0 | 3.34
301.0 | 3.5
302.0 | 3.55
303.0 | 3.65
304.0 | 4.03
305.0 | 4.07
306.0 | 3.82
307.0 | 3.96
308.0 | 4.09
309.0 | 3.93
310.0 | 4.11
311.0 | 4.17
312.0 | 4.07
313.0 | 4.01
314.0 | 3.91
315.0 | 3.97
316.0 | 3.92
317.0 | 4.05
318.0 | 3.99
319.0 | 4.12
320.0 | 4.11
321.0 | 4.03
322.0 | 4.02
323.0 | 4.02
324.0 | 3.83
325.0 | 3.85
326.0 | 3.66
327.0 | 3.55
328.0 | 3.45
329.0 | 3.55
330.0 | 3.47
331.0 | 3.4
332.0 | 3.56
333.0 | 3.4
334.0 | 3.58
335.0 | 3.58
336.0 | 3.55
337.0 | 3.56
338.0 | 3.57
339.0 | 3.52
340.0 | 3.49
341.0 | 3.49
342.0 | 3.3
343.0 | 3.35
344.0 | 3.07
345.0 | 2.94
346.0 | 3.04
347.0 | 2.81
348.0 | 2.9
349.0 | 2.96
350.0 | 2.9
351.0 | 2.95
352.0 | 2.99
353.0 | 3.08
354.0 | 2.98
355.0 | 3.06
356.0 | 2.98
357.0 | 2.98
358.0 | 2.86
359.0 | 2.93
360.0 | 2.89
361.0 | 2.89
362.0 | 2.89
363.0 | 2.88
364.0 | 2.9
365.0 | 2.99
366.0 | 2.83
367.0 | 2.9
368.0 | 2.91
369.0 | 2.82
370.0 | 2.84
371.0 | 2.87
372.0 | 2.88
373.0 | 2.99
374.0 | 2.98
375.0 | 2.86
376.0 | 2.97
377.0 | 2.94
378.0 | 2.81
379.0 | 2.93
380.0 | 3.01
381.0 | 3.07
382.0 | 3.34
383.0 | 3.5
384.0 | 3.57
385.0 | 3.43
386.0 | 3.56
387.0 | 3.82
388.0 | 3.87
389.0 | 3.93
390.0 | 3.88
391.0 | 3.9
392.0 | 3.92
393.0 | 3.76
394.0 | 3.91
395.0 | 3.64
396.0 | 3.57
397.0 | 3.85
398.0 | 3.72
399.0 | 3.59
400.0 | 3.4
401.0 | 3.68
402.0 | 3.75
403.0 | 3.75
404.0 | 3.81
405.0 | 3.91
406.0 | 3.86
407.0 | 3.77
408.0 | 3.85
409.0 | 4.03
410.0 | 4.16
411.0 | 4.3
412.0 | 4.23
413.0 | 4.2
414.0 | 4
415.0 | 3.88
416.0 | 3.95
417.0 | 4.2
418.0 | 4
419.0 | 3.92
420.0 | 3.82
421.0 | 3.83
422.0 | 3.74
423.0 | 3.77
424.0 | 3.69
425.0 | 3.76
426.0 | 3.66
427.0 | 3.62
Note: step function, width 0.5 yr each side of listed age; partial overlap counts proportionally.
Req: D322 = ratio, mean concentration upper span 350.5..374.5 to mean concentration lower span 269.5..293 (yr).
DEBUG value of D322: 1.6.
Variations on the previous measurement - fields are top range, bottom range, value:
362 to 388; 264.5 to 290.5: 1.77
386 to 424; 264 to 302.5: 1.78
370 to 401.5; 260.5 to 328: 1.19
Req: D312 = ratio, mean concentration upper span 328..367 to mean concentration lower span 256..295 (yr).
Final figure 1.50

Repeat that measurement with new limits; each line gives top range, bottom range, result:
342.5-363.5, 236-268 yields 1.01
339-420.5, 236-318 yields 1.20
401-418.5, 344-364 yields 1.35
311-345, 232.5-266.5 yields 1.23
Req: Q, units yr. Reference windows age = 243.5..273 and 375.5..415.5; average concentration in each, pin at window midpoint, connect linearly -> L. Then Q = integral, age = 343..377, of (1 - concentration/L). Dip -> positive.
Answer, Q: 4.76 yr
